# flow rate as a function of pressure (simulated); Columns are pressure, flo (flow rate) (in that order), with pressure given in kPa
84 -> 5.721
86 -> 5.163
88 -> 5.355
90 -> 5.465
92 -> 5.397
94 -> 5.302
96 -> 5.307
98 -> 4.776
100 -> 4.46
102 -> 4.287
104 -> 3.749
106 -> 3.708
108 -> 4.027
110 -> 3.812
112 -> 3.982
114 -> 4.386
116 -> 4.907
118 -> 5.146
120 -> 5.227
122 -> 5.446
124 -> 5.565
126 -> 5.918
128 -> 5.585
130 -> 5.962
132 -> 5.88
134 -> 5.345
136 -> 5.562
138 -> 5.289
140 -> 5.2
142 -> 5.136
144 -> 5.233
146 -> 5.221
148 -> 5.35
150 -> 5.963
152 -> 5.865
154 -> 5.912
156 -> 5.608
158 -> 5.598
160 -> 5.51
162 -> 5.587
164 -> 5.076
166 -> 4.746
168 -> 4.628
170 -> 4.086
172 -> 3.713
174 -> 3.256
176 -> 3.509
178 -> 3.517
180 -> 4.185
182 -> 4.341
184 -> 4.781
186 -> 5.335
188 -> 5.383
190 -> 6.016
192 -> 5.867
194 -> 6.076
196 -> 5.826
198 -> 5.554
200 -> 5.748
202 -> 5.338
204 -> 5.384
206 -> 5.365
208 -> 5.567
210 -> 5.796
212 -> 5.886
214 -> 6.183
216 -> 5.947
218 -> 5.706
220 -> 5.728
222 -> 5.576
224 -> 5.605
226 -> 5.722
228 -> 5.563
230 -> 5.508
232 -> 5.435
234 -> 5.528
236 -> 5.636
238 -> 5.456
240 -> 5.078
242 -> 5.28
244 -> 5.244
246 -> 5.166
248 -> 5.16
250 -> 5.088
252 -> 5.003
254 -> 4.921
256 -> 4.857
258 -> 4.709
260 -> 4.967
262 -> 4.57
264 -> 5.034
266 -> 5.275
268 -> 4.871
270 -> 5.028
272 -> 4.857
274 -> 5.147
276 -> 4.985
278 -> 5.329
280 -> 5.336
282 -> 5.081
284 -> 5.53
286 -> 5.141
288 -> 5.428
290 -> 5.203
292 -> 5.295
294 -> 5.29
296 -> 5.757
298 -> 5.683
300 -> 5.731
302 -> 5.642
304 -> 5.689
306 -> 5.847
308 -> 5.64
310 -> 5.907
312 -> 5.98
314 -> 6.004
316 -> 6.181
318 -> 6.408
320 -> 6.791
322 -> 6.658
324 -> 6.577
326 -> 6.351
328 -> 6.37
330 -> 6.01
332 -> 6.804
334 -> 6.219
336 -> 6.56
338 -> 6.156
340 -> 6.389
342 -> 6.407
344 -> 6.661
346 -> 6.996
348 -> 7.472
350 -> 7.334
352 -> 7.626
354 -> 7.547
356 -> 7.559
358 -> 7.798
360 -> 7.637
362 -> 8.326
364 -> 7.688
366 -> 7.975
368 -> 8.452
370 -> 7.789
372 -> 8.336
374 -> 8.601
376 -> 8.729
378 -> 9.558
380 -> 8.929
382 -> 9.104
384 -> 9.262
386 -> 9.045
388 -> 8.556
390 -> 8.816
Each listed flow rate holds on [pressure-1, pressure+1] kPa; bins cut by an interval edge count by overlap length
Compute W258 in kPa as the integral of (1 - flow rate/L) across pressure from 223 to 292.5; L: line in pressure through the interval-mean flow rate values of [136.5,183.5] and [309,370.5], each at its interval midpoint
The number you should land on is 9.1 kPa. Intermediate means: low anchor 4.9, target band 5.2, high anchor 6.92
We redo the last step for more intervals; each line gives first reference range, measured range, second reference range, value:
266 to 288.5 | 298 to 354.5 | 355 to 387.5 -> 3.72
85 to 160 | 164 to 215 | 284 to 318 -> 2.88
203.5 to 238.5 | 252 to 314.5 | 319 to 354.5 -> 9.25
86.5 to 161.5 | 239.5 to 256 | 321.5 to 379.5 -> 3.24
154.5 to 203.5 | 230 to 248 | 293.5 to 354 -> 0.62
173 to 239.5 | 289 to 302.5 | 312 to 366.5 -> 1.84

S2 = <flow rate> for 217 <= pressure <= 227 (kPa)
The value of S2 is 5.67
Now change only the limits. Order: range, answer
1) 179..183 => 4.26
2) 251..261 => 4.89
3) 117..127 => 5.46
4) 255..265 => 4.83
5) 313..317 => 6.09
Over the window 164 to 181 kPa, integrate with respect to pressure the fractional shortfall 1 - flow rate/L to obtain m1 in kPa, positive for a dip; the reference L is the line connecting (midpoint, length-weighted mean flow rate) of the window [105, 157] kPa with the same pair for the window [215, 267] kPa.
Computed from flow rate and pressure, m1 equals 3.9 kPa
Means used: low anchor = 5.2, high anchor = 5.3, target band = 4.02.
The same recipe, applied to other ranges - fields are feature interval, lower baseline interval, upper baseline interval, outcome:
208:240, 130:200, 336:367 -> 0.84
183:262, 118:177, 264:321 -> -1.18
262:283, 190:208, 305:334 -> 3.32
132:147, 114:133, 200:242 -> 0.42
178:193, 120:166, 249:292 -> 0.95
